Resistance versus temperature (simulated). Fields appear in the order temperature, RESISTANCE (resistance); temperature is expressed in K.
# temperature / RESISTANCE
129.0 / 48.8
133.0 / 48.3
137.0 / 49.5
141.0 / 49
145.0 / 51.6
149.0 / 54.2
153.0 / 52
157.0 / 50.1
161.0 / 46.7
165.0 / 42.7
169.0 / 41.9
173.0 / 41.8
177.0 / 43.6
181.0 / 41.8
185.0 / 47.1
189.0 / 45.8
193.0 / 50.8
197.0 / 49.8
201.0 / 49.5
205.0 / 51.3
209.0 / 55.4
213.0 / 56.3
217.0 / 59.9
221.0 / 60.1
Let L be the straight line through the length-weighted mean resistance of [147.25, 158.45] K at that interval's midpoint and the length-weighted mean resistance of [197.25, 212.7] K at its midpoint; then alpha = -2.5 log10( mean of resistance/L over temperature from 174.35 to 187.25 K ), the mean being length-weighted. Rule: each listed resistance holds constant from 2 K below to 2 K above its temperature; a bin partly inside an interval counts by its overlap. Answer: 0.184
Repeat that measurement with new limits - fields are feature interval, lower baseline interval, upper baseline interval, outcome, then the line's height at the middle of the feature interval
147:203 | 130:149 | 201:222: 0.127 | 52.9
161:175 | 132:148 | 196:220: 0.205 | 51.7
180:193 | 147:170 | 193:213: 0.101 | 50.5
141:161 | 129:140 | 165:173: -0.124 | 45.6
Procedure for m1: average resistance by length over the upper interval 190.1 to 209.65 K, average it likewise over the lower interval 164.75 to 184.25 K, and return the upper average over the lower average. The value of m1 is 1.2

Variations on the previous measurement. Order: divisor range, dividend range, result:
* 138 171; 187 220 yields 1.08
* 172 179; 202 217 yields 1.28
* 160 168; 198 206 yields 1.14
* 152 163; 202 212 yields 1.08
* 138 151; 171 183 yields 0.82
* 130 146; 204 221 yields 1.14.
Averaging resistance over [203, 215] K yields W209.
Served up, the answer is 54.3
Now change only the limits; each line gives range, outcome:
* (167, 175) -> 41.8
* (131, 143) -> 48.9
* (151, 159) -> 51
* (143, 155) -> 52.6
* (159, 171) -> 43.8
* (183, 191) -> 46.5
